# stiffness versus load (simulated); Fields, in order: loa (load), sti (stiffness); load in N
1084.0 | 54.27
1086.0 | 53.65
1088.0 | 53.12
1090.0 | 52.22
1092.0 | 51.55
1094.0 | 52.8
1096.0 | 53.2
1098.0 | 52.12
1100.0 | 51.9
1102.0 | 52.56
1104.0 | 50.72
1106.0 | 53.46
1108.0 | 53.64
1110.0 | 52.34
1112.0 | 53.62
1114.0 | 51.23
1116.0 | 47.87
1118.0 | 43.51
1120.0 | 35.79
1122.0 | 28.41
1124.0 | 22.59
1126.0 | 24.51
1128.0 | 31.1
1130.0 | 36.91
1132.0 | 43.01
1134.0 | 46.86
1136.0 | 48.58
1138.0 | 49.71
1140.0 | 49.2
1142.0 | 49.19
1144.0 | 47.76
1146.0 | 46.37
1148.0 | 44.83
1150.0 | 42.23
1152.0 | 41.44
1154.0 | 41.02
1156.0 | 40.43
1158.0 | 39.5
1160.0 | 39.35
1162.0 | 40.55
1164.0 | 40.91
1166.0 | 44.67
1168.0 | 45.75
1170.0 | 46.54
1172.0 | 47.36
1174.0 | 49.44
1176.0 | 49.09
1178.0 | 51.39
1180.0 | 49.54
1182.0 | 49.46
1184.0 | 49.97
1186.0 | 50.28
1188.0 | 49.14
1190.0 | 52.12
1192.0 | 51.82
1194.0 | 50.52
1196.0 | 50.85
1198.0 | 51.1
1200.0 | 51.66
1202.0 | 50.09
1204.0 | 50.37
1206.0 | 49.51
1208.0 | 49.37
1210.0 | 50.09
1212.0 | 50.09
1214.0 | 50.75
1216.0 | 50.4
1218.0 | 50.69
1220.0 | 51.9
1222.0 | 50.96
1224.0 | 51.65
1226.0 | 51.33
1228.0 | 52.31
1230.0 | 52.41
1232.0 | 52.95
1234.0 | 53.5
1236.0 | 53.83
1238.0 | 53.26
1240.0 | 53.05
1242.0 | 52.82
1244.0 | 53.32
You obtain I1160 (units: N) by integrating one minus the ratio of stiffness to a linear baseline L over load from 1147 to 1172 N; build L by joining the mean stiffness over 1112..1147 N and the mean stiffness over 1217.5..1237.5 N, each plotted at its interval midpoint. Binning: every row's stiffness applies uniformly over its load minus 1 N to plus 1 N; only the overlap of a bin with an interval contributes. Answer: 1.4 N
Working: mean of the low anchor 41.7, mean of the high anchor 52.2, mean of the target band 42.5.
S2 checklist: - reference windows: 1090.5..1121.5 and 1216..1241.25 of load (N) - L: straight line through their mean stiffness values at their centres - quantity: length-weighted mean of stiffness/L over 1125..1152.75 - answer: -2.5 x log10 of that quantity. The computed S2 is 0.18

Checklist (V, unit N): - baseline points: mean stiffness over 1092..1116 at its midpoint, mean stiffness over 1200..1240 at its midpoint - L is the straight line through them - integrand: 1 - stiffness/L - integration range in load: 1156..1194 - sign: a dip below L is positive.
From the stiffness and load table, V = 3.5 N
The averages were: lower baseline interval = 52.3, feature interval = 47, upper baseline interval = 51.4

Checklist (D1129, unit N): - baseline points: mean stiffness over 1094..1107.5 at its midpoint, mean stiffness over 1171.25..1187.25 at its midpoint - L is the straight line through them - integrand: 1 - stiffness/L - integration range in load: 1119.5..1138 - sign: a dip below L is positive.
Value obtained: 5.5 N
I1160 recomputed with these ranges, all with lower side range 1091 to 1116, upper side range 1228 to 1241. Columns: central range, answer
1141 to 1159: 3.1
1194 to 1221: 1.2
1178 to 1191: 0.6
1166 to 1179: 1.2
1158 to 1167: 2.0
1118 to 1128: 4.3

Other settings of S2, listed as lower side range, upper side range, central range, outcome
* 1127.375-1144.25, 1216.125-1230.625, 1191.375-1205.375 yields -0.027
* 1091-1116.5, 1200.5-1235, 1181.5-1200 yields 0.014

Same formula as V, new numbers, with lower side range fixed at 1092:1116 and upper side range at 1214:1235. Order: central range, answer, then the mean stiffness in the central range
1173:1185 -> 0.5 N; 49.8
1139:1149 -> 0.9 N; 47.5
